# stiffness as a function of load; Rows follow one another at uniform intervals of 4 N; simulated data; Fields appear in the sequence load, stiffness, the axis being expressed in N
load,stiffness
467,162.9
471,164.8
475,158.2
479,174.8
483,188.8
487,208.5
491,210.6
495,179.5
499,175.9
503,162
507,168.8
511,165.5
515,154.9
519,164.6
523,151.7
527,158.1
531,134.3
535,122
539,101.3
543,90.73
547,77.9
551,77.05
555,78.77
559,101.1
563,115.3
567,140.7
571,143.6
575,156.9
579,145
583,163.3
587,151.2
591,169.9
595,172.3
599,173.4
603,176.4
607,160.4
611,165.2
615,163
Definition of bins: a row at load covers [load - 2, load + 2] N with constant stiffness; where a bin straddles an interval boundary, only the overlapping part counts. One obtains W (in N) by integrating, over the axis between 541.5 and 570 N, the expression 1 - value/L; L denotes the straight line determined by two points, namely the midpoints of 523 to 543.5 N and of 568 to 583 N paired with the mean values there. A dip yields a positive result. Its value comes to 8.3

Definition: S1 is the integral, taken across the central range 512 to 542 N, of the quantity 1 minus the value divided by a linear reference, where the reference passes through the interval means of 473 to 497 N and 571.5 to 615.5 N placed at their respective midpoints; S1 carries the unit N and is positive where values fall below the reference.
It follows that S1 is 6.3 N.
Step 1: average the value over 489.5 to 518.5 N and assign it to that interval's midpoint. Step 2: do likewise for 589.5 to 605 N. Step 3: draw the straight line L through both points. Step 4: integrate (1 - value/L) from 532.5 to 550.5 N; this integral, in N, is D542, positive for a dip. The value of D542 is 7.88 N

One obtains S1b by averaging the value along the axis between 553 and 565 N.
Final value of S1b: 98.4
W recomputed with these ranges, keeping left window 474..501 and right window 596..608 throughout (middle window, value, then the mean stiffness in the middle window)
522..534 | 2.3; 146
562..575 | 2.8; 138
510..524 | 1.8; 159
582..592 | 0.7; 160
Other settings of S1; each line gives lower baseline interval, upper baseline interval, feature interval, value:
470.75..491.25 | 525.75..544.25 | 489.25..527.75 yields -4.5 N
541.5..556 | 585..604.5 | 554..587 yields -2.8 N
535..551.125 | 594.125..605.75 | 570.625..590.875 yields -1.2 N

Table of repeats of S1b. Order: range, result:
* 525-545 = 121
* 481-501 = 193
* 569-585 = 152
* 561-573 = 133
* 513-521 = 160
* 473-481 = 166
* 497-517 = 165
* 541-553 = 81.9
